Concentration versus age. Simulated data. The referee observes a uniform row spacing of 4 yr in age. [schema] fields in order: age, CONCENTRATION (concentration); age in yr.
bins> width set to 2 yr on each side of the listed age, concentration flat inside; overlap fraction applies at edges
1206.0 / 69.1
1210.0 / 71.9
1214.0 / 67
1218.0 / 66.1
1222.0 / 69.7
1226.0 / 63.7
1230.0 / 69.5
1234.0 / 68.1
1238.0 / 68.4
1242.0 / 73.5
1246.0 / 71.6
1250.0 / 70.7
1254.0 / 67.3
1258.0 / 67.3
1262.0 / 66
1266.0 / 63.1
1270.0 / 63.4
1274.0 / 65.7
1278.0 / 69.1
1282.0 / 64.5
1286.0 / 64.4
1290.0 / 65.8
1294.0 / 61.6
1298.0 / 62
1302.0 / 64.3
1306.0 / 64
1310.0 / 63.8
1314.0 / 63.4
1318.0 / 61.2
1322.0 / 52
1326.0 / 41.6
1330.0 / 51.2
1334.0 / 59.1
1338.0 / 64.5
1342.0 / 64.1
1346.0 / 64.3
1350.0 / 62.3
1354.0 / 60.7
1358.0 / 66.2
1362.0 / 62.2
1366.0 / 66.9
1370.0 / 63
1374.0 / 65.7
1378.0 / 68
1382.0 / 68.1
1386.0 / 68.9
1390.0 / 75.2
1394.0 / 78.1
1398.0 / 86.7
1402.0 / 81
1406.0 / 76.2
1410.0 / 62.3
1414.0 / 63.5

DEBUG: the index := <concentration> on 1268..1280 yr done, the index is 66.1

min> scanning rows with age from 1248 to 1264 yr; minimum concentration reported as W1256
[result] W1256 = 66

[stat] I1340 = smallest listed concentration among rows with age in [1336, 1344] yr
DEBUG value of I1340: 64.1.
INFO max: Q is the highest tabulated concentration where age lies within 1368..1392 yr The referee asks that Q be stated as 75.2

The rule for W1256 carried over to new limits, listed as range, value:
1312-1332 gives 41.6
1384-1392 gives 68.9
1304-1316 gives 63.4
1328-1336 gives 51.2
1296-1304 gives 62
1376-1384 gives 68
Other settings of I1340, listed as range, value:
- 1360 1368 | 62.2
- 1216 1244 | 63.7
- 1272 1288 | 64.4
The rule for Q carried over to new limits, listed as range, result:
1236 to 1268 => 73.5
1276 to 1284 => 69.1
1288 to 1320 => 65.8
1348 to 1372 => 66.9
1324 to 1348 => 64.5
